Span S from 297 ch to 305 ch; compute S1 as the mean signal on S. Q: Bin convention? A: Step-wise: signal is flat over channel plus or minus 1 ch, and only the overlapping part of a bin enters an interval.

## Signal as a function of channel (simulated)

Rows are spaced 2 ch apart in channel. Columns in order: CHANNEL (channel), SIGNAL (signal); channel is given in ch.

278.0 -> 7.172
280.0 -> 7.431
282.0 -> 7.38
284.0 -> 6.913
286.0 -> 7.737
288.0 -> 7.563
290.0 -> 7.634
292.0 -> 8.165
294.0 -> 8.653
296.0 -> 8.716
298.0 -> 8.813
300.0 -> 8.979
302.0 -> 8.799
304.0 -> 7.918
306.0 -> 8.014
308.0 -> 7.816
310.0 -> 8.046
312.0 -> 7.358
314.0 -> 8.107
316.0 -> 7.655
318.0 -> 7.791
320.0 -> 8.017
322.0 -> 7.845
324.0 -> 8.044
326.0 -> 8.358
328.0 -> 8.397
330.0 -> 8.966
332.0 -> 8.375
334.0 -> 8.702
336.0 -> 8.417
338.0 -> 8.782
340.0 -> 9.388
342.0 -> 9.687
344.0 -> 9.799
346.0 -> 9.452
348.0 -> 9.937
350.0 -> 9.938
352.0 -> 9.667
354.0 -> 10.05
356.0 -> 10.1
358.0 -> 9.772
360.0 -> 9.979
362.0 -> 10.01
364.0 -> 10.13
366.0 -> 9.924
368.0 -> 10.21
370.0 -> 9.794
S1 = 8.63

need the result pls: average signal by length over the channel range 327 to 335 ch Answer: 8.61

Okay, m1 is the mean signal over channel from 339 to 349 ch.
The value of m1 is 9.65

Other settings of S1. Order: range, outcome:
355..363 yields 9.97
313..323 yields 7.88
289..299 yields 8.4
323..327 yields 8.2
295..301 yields 8.84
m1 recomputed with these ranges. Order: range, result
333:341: 8.82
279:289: 7.4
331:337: 8.5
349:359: 9.91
